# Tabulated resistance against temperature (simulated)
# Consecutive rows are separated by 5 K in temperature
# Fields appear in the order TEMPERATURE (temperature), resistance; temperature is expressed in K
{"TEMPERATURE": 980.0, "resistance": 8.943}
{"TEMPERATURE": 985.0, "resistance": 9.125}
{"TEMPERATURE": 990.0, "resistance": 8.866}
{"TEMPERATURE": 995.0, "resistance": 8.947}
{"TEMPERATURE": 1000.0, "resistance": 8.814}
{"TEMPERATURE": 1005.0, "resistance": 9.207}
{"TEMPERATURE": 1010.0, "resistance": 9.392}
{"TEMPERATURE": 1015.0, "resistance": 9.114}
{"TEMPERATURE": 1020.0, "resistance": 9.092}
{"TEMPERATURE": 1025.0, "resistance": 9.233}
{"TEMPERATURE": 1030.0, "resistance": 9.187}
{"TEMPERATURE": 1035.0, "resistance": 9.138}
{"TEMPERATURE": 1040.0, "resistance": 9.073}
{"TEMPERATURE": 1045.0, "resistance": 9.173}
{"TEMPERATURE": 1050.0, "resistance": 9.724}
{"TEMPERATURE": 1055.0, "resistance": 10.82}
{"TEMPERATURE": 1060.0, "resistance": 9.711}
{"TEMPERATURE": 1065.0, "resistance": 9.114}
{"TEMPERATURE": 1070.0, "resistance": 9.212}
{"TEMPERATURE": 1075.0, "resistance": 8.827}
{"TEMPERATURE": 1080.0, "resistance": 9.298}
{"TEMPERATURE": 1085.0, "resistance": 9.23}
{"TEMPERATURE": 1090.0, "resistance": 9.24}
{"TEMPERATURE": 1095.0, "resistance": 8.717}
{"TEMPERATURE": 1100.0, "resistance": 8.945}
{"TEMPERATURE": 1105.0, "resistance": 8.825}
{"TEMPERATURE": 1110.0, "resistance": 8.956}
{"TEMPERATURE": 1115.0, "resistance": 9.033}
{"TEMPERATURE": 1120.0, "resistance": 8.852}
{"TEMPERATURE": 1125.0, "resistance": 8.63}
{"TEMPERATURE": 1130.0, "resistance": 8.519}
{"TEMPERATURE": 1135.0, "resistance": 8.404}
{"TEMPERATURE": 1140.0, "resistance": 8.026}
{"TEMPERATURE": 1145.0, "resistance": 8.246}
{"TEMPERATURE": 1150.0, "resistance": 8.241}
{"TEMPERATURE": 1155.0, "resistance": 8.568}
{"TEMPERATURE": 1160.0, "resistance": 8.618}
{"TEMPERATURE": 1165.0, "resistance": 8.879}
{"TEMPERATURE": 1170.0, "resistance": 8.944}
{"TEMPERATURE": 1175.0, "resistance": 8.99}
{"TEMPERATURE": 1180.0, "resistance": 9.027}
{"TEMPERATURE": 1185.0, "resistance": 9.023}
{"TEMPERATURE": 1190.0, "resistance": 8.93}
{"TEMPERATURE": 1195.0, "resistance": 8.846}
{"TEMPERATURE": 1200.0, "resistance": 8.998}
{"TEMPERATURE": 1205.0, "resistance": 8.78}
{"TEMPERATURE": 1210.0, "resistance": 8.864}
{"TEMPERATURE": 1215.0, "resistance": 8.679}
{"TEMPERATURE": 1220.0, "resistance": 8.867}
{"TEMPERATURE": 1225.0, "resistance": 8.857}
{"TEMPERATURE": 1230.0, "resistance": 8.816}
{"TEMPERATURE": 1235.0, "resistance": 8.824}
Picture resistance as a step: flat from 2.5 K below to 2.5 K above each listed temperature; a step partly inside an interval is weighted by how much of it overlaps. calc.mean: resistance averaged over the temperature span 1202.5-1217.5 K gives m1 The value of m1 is 8.77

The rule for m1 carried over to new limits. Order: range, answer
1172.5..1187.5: 9.01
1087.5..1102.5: 8.97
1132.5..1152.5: 8.23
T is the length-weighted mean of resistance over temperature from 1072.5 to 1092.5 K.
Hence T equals 9.15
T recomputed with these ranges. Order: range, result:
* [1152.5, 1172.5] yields 8.75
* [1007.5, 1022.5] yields 9.2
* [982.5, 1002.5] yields 8.94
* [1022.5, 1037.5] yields 9.19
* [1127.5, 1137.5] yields 8.46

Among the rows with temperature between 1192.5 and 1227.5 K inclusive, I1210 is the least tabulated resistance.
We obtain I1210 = 8.679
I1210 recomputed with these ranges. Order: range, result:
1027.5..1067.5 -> 9.073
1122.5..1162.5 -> 8.026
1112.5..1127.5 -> 8.63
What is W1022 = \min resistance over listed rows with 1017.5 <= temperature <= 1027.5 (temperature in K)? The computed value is 9.092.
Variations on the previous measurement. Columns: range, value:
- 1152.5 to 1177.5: 8.568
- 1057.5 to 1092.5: 8.827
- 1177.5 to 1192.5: 8.93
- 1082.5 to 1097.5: 8.717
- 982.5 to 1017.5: 8.814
